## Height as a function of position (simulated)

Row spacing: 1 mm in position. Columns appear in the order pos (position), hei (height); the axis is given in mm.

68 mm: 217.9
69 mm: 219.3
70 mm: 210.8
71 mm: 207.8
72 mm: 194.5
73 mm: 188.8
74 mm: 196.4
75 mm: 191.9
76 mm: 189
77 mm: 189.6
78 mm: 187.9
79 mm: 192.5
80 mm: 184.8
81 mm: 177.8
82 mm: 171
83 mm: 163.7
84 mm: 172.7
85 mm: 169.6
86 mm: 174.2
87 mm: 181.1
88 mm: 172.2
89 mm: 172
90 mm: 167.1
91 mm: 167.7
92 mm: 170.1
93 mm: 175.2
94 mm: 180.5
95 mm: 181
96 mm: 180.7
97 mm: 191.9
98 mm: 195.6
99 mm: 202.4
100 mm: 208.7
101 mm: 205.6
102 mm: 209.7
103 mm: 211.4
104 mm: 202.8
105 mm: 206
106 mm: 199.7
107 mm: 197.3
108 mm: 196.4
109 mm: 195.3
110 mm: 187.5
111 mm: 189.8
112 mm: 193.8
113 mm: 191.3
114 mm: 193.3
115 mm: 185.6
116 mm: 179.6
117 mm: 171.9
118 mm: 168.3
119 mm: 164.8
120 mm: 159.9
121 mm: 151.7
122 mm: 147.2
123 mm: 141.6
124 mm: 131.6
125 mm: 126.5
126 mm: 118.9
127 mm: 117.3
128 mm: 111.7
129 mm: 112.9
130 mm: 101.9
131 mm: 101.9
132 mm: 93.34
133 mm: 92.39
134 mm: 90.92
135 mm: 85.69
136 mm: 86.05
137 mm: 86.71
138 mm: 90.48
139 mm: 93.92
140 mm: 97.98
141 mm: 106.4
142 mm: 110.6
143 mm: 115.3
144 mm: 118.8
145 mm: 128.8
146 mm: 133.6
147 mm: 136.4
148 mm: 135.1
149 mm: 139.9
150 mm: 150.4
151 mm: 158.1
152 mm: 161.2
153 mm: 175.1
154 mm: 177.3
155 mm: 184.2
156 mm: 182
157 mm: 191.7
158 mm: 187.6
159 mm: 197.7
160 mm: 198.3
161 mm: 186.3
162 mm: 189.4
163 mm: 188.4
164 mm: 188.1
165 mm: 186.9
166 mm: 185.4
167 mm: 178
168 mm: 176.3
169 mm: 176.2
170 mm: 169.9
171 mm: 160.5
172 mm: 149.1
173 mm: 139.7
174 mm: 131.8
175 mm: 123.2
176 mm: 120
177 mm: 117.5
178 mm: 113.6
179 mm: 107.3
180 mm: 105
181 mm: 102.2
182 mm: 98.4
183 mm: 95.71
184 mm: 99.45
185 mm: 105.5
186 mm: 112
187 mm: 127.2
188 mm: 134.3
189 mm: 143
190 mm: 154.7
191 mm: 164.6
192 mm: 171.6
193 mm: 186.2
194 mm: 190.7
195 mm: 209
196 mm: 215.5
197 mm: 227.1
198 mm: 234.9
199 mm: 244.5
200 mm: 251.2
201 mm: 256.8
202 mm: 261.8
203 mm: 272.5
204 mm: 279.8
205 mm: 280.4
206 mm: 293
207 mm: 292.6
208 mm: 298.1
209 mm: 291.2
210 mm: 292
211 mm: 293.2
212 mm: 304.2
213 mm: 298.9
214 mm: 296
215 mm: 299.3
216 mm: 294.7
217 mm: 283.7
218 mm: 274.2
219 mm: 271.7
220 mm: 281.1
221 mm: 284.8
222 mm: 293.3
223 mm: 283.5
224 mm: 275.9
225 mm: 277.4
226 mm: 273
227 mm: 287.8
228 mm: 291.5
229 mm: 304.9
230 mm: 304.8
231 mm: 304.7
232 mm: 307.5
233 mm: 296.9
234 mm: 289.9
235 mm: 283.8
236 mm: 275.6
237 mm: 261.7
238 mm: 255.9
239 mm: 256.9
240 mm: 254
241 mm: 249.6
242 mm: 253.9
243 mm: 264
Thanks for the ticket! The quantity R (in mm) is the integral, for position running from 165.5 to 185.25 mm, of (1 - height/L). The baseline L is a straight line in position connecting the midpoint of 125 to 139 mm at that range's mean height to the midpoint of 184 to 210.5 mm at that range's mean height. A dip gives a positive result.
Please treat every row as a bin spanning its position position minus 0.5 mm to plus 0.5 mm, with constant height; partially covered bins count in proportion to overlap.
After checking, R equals 4.7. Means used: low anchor 100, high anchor 217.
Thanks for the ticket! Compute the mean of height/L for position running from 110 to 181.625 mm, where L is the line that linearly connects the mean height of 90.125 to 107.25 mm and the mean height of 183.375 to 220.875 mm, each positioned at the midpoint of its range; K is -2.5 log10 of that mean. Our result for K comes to 0.41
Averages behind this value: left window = 193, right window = 235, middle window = 145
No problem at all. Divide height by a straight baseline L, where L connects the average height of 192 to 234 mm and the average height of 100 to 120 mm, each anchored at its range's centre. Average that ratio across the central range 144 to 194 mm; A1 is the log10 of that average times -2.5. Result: 0.49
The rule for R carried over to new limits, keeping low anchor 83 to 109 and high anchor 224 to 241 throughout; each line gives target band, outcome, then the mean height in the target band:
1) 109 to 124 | 2.13 mm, 173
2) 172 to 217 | 9.99 mm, 201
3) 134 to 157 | 9.55 mm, 130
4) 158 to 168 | 1.95 mm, 188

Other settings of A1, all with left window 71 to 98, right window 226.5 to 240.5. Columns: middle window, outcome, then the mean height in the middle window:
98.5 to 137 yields 0.27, 158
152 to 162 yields 0.24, 186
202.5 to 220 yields -0.08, 289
